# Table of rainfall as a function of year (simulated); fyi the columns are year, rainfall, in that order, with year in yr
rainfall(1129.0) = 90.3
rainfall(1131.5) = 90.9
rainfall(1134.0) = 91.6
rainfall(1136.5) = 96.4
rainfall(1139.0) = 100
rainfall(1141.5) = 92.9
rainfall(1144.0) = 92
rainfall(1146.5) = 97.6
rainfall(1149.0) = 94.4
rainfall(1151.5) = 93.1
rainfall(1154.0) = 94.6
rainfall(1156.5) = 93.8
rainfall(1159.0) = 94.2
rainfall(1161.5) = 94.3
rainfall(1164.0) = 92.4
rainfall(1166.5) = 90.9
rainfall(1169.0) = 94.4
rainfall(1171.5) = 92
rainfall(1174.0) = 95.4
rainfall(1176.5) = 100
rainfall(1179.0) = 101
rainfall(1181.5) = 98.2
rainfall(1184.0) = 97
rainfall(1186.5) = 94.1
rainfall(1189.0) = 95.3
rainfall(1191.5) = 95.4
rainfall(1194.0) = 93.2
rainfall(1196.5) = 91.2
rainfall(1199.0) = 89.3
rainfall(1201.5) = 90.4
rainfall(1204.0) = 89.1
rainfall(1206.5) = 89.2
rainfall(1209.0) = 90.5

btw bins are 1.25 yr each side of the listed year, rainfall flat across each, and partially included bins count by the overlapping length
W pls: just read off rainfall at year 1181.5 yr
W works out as 98.2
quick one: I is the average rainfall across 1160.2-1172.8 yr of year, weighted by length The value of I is 92.8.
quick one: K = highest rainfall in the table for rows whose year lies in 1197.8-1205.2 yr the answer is 90.4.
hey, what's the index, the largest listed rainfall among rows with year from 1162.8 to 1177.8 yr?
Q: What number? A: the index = 100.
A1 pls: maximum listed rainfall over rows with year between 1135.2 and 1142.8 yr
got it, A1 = 100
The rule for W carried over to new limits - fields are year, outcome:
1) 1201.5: 90.4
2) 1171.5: 92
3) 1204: 89.1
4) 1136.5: 96.4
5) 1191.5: 95.4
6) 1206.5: 89.2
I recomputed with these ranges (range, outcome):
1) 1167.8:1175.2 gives 93.9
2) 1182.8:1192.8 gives 95.4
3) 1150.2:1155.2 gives 93.8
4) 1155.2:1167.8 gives 93.1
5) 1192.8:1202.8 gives 91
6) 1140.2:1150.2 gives 94.3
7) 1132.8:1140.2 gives 96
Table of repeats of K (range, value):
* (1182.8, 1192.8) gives 97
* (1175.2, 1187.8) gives 101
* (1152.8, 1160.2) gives 94.6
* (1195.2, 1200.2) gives 91.2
